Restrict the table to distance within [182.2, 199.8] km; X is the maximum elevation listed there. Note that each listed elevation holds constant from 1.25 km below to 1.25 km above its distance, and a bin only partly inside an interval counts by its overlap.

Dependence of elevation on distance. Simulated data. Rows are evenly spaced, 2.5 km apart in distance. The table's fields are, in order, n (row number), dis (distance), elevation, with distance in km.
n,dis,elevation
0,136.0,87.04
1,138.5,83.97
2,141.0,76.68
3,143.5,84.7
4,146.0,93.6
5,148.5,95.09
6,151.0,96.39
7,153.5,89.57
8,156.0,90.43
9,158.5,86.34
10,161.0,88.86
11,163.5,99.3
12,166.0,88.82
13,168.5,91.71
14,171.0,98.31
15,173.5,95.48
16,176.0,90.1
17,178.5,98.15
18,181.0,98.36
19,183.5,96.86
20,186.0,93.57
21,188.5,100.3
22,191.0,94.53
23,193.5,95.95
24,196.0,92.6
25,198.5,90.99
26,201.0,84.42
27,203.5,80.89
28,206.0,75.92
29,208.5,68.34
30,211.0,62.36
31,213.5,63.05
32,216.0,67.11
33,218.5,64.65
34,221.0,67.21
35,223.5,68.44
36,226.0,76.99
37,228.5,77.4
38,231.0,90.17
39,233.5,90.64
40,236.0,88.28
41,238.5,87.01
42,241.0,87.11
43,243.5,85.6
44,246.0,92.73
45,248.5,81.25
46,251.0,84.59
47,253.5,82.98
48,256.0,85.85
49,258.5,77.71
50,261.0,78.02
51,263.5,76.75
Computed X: 100.3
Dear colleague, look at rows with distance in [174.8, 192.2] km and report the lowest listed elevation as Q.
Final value 90.1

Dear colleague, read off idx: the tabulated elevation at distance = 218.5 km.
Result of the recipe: 64.65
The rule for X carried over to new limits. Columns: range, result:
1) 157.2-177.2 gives 99.3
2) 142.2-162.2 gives 96.39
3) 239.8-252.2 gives 92.73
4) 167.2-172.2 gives 98.31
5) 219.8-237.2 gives 90.64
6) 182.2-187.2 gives 96.86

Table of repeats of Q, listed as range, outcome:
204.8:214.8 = 62.36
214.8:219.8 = 64.65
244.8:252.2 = 81.25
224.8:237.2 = 76.99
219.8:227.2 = 67.21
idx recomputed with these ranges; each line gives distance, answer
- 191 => 94.53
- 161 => 88.86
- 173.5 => 95.48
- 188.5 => 100.3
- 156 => 90.43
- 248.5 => 81.25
